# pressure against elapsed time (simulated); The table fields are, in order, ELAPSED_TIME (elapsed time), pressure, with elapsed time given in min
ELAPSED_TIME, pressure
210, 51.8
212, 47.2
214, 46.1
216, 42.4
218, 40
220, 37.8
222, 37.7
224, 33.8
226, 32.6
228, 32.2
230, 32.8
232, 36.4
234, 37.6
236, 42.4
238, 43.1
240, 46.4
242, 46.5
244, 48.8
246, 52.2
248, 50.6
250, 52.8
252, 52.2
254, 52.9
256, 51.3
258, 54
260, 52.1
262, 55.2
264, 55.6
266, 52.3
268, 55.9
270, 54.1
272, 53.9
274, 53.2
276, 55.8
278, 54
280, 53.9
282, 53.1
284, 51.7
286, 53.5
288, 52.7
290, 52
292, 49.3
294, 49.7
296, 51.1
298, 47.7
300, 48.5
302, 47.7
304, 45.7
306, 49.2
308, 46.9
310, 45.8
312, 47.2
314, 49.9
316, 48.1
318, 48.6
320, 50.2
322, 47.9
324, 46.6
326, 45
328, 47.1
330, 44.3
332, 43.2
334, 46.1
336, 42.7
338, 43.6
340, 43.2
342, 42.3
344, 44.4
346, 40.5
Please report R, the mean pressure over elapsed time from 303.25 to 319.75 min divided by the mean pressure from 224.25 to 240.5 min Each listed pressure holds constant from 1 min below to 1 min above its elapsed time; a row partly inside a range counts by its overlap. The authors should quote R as 1.28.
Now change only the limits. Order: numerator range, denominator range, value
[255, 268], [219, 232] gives 1.55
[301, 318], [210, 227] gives 1.18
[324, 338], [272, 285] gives 0.83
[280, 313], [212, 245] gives 1.24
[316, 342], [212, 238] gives 1.19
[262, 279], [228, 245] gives 1.32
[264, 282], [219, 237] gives 1.51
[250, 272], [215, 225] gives 1.40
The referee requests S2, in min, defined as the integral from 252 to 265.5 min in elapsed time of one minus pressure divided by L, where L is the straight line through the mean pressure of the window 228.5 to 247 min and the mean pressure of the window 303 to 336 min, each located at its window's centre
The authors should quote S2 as -3.0 min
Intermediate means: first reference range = 42.6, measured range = 53.4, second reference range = 46.9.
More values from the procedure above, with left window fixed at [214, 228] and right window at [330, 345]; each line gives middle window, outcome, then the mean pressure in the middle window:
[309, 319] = -1.3 min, 47.9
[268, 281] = -4.5 min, 54.3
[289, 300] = -2.2 min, 49.8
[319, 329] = -1.0 min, 47.4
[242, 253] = -3.3 min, 50.9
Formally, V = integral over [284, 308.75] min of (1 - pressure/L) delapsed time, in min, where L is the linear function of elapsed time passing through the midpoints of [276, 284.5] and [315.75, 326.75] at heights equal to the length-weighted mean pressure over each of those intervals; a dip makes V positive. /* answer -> 0.8 min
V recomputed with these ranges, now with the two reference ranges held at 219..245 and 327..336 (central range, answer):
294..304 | -1.3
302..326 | -2.1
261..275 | -4.5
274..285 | -3.1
